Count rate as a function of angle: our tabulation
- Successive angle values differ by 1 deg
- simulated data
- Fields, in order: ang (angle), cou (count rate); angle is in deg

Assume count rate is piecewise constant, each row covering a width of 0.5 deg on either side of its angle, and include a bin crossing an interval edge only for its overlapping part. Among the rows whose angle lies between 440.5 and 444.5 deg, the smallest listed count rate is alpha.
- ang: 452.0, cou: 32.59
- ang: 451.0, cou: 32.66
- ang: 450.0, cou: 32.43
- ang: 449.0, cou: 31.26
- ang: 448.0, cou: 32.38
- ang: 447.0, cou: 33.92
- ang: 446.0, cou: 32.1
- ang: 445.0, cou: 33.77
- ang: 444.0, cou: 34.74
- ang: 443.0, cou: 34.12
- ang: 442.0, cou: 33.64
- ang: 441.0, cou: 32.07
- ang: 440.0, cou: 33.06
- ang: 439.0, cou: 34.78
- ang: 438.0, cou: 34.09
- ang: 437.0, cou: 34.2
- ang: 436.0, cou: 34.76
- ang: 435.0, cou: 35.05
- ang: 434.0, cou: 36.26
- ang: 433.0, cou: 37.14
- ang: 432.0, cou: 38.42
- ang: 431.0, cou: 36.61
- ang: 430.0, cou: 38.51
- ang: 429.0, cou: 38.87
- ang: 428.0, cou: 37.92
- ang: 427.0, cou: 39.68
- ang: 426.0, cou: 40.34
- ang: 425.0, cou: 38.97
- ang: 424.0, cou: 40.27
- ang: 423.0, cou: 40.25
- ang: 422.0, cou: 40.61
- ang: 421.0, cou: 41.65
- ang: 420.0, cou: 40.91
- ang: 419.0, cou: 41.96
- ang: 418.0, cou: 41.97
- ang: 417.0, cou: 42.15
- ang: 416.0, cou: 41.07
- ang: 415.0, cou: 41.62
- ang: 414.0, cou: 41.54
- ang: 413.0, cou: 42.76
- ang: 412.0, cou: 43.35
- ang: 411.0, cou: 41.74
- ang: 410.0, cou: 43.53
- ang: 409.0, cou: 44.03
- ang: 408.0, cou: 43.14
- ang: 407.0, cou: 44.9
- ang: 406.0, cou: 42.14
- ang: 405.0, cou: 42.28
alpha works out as 32.07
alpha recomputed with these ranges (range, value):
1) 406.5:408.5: 43.14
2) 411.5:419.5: 41.07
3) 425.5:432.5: 36.61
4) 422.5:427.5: 38.97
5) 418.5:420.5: 40.91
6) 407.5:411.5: 41.74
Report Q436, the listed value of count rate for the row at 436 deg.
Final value 34.76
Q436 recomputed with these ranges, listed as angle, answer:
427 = 39.68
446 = 32.1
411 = 41.74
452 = 32.59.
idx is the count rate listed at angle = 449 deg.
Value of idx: 31.26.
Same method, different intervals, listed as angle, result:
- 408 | 43.14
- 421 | 41.65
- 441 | 32.07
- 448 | 32.38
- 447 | 33.92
